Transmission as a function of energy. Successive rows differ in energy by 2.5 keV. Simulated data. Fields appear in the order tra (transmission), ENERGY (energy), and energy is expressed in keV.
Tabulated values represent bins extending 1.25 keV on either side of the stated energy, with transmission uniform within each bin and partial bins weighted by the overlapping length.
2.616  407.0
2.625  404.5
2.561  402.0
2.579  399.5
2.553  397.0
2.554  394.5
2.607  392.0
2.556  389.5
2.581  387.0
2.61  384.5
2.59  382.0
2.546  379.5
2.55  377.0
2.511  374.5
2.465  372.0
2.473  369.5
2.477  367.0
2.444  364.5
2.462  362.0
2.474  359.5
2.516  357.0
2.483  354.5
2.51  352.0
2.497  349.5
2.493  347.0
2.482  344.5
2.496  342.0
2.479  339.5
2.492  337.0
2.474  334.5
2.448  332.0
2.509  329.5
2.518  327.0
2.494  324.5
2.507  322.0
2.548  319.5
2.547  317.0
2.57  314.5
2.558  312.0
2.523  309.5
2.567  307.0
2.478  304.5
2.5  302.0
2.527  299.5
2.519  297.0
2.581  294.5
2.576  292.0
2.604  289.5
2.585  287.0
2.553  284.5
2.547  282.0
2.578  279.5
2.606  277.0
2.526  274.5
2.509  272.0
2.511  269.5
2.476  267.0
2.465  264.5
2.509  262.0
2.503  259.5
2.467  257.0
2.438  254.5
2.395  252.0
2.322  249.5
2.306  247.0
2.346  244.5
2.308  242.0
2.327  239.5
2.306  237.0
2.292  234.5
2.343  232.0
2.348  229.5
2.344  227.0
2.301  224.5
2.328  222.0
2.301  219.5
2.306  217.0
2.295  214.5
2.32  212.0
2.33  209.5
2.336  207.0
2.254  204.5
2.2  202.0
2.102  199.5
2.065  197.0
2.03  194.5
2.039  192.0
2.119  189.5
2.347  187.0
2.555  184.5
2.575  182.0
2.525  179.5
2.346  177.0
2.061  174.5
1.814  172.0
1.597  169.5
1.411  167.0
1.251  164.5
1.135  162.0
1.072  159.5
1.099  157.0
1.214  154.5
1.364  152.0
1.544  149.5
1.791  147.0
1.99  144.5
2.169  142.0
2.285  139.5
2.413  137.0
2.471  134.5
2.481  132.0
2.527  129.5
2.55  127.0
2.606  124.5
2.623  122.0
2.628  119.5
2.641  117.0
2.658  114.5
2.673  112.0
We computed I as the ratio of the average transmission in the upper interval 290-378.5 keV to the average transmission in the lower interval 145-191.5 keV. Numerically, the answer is 1.4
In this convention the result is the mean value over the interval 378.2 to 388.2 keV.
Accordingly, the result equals 2.58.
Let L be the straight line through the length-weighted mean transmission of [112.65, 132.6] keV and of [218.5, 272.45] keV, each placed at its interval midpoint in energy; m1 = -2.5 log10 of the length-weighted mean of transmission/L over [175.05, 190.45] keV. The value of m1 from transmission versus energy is 0.04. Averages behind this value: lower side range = 2.6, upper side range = 2.38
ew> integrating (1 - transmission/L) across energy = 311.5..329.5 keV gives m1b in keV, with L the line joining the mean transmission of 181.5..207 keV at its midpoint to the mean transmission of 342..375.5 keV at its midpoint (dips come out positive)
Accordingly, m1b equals -0.8 keV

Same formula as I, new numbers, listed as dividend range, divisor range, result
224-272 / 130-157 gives 1.23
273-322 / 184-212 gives 1.15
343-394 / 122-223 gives 1.22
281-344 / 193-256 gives 1.10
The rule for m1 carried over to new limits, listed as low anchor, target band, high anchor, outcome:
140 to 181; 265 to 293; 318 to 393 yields -0.17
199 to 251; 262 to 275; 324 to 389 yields -0.06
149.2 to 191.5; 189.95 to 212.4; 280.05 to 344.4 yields -0.13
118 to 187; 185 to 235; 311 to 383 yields -0.05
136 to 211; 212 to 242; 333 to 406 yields -0.11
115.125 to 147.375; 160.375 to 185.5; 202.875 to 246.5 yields 0.24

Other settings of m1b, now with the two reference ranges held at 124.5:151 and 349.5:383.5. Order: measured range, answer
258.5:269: -0.48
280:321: -2.13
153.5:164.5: 5.44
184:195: 0.41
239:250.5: 0.18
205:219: 0.04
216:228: 0.08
